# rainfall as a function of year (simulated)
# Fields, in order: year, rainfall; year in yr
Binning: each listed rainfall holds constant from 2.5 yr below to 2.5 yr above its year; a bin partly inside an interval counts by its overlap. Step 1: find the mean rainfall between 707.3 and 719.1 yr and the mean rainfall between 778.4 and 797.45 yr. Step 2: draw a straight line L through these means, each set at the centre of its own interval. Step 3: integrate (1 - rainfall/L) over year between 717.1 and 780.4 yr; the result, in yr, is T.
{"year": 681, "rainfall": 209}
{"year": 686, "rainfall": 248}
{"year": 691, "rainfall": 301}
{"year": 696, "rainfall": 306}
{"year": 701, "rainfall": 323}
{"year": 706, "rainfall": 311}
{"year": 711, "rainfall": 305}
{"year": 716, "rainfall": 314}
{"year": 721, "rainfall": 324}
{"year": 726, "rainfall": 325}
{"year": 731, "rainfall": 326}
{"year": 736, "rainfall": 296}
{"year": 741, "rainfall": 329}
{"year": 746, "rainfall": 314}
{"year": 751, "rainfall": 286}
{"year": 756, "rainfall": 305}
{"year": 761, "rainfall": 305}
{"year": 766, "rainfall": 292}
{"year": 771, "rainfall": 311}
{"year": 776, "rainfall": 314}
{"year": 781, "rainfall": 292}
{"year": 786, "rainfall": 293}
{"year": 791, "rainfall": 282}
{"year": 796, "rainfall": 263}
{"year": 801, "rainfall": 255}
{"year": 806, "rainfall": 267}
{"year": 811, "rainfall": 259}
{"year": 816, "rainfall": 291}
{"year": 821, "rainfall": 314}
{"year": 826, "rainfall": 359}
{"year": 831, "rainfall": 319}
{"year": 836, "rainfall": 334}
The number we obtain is -2.6 yr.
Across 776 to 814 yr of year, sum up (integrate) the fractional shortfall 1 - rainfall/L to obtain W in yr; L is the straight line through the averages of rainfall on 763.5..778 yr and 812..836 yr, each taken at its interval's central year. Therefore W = 4.3 yr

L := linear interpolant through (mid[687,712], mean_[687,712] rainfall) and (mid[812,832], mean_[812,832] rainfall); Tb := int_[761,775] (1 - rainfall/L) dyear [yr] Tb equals 0.4 yr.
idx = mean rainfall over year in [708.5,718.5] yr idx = 310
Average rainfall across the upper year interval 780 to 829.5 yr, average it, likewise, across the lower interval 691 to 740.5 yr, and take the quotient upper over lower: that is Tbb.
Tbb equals 0.9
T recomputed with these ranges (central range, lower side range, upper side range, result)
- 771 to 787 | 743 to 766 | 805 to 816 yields -0.8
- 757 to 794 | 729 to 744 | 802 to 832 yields 1.1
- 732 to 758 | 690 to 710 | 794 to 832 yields -0.4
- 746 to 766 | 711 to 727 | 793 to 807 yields -0.5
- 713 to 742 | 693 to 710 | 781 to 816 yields -1.6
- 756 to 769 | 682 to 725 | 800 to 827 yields -0.2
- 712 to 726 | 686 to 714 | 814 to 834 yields -0.5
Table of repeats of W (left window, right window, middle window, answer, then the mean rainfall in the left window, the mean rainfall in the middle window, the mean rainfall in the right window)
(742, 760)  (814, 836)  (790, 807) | 2.7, 304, 265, 323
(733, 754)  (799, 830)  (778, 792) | 0.4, 307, 291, 293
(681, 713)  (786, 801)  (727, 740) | -1.4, 292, 315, 273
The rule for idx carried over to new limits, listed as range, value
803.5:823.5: 283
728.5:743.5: 317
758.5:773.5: 303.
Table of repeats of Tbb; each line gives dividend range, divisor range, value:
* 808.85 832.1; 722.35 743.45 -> 0.97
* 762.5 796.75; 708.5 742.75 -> 0.93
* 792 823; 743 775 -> 0.91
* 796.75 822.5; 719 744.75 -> 0.86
